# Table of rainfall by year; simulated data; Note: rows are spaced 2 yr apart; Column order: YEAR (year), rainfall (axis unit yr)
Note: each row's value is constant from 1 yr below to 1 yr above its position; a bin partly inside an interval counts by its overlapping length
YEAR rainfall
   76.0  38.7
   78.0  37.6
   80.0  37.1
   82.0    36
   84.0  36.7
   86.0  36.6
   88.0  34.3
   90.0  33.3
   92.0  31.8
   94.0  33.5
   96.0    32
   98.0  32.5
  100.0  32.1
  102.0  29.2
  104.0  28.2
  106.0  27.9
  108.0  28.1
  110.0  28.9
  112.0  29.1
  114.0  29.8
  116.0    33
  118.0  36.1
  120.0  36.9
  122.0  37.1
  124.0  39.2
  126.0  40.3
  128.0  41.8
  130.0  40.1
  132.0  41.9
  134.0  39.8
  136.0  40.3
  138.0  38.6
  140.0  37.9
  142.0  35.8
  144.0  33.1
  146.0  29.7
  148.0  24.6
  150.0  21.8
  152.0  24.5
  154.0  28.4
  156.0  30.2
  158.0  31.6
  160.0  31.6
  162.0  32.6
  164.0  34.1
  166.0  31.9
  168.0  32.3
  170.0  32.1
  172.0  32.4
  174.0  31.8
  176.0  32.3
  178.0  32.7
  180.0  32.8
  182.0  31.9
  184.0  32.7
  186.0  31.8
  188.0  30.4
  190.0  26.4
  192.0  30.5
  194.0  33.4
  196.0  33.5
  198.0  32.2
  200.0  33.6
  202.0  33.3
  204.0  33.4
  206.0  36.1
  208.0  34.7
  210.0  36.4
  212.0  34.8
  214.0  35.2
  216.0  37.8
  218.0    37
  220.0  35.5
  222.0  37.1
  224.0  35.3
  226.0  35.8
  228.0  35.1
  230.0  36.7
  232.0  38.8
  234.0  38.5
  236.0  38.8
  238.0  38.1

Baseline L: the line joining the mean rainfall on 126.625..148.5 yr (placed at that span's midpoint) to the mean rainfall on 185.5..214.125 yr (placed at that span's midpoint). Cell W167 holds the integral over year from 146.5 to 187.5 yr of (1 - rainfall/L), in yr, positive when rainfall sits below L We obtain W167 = 5.1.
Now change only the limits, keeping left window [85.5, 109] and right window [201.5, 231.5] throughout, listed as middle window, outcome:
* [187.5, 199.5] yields 1.27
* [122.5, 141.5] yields -4.10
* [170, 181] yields 0.61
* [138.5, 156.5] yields 1.88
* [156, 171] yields 0.74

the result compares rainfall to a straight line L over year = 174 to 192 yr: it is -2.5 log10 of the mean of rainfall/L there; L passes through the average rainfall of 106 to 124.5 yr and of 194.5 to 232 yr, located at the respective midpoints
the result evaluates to 0.10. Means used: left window 32.7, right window 35.3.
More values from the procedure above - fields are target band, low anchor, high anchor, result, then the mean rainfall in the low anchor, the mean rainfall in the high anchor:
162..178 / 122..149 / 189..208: 0.072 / 37.2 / 32.6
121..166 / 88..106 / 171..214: -0.070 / 31.5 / 32.8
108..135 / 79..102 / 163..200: -0.090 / 34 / 32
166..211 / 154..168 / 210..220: 0.047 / 31.8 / 36.1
